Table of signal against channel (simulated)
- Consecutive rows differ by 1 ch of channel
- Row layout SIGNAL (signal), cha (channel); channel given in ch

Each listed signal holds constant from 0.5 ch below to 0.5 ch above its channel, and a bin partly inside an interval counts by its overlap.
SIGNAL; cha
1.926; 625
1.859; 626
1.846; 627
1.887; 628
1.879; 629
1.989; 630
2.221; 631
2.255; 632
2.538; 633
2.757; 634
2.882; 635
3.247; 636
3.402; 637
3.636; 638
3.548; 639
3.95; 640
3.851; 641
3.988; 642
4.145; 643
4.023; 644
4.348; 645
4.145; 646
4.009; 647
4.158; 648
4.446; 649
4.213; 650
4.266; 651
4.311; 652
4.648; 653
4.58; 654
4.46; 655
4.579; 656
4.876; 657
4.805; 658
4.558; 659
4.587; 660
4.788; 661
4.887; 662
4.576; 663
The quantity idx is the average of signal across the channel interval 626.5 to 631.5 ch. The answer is 1.96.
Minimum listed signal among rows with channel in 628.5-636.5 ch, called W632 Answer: 1.879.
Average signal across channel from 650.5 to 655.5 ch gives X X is 4.45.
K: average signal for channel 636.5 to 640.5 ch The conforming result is 3.63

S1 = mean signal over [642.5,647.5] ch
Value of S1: 4.13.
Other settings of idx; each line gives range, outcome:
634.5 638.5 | 3.29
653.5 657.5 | 4.62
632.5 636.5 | 2.86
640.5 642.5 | 3.92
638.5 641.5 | 3.78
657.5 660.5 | 4.65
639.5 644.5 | 3.99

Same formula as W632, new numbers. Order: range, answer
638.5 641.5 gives 3.548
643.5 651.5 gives 4.009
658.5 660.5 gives 4.558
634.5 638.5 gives 2.882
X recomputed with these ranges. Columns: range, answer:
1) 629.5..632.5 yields 2.15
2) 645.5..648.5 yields 4.1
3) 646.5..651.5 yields 4.22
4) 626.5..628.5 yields 1.87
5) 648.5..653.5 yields 4.38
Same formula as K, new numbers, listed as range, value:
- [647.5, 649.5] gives 4.3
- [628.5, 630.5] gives 1.93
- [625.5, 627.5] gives 1.85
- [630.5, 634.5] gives 2.44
